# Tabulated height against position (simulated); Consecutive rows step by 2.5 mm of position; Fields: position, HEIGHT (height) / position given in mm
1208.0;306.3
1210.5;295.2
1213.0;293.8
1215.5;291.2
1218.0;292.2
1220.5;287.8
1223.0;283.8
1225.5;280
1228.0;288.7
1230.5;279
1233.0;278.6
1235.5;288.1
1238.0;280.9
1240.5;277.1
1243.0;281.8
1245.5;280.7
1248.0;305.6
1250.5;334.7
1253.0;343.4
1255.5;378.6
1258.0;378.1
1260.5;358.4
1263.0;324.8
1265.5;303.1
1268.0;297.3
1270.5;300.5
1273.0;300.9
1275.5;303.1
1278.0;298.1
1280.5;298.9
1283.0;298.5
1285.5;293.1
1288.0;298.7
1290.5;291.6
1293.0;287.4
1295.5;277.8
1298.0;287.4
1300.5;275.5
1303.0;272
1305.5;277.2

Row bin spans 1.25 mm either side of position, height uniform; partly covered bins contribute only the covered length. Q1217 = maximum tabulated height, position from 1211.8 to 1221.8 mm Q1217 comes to 293.8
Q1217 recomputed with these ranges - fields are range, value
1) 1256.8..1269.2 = 378.1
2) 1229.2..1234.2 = 279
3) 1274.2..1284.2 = 303.1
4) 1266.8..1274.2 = 300.9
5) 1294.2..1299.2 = 287.4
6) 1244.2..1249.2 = 305.6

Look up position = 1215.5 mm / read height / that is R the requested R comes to 291.2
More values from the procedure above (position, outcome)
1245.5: 280.7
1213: 293.8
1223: 283.8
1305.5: 277.2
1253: 343.4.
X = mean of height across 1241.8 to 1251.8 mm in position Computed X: 301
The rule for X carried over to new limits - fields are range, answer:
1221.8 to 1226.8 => 282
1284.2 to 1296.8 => 290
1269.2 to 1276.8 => 301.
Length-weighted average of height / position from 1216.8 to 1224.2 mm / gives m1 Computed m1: 288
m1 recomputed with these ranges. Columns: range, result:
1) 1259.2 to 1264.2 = 342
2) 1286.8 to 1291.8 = 295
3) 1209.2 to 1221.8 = 292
